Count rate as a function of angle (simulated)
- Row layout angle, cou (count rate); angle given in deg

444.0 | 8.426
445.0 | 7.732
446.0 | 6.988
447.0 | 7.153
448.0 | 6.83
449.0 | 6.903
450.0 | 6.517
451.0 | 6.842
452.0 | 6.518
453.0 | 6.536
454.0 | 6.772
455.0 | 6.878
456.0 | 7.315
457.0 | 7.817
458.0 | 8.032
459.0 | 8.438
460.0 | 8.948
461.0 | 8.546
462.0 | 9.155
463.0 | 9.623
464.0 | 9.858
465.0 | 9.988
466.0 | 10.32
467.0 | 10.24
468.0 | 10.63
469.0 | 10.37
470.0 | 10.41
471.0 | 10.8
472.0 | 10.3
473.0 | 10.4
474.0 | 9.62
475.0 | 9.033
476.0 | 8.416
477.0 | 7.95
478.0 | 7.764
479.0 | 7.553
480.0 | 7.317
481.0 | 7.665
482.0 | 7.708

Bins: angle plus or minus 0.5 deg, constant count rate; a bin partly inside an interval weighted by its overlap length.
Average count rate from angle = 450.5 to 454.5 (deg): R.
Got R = 6.67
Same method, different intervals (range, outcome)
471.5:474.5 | 10.1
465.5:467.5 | 10.3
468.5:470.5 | 10.4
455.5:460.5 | 8.11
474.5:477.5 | 8.47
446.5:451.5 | 6.85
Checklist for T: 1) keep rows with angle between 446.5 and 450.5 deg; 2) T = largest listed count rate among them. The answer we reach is 7.153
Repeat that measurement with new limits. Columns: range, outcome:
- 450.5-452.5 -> 6.842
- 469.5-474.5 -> 10.8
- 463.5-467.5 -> 10.32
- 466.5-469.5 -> 10.63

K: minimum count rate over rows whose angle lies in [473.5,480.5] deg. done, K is 7.317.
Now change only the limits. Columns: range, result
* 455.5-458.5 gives 7.315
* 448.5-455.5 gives 6.517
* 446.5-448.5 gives 6.83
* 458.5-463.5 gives 8.438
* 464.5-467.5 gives 9.988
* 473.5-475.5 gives 9.033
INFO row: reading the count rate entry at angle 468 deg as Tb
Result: 10.63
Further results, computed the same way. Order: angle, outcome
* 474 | 9.62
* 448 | 6.83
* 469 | 10.37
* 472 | 10.3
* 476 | 8.416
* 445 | 7.732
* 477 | 7.95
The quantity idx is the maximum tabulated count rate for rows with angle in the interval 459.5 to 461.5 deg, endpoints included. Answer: 8.948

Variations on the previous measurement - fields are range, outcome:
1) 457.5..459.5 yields 8.438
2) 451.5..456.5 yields 7.315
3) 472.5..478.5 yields 10.4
